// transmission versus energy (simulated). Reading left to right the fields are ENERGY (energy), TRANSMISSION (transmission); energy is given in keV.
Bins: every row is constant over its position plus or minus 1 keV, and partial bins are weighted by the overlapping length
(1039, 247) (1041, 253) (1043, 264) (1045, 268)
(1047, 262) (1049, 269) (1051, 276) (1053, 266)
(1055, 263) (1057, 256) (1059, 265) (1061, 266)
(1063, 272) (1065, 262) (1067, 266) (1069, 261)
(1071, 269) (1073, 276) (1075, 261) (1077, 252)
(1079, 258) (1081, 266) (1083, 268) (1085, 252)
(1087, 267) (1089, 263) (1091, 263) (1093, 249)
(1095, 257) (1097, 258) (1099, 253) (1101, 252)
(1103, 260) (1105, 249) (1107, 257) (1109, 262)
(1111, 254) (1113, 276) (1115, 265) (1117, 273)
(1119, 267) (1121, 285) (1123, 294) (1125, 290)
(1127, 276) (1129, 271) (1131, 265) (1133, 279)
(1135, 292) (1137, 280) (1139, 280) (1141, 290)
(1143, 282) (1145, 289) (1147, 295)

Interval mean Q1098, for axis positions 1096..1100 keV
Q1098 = 256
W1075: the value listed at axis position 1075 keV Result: 261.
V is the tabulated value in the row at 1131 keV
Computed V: 265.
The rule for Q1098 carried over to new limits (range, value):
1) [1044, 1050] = 266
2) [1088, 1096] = 258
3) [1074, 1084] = 261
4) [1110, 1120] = 267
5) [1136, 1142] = 283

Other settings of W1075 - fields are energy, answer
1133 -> 279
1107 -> 257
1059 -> 265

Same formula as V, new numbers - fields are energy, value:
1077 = 252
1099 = 253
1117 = 273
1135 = 292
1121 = 285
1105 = 249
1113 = 276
